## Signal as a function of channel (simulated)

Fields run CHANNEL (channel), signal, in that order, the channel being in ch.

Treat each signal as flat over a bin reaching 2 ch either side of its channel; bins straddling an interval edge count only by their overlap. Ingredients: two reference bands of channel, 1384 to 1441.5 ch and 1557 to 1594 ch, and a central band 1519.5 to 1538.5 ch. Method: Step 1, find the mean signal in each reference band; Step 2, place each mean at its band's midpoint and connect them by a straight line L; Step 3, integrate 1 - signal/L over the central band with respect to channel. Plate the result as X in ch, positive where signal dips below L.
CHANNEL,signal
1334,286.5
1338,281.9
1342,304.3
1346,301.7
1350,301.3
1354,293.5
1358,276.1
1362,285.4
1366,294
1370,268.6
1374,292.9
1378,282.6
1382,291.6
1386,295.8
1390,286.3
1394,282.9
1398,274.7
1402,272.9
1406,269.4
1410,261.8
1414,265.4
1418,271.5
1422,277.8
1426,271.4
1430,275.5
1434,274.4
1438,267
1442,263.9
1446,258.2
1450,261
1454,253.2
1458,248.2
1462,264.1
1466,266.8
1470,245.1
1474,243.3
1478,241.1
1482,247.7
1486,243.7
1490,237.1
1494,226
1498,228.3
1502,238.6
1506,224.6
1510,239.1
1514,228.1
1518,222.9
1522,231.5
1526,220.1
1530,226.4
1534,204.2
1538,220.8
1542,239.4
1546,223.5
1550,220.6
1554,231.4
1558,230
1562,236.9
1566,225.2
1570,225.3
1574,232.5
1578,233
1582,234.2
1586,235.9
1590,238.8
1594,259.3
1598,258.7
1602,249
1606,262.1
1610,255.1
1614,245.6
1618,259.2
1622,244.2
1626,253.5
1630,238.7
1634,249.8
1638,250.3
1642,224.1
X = 1.9 ch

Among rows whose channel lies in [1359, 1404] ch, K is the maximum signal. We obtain 295.8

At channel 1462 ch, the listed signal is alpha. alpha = 264.1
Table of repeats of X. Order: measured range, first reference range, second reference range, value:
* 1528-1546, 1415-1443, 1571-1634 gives 2.3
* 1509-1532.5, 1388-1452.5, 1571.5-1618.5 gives 2.7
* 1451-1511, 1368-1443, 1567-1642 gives 4.8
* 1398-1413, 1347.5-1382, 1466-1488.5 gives 0.2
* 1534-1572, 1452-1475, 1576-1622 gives 3.5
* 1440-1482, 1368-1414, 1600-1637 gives 2.5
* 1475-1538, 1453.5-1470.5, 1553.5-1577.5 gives 3.8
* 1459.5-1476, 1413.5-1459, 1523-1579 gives 0.0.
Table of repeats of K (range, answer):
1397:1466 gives 277.8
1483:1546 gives 243.7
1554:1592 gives 238.8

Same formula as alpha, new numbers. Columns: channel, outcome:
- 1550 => 220.6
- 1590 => 238.8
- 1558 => 230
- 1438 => 267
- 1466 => 266.8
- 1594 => 259.3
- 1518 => 222.9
